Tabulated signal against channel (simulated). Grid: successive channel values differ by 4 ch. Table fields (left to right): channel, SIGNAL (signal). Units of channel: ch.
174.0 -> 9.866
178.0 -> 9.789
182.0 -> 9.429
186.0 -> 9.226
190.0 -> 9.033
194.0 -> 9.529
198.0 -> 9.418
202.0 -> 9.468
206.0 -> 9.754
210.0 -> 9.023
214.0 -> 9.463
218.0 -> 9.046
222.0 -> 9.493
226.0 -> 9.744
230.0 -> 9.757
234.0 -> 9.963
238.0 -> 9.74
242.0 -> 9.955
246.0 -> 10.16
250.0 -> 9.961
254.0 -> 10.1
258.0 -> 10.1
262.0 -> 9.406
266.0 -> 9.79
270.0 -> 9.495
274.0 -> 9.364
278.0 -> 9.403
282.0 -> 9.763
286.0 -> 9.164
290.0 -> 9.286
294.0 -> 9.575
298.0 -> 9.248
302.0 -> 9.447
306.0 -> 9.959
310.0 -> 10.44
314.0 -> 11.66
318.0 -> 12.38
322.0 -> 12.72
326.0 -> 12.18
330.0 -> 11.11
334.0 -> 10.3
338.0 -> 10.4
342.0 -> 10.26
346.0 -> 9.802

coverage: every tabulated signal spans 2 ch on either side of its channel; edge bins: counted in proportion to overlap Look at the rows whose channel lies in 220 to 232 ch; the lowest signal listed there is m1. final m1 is 9.493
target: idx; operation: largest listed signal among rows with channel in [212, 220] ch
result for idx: 9.463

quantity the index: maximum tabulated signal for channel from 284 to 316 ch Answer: 11.66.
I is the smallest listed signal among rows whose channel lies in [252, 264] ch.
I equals 9.406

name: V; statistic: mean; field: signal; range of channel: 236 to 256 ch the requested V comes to 9.98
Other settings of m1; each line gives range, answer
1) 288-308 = 9.248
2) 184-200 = 9.033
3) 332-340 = 10.3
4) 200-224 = 9.023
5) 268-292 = 9.164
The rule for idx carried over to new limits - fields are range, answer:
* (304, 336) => 12.72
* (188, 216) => 9.754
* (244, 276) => 10.16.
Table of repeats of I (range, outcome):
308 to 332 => 10.44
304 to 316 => 9.959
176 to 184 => 9.429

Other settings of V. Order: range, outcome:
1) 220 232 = 9.66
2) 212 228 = 9.44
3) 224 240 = 9.8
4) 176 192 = 9.37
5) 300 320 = 10.8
